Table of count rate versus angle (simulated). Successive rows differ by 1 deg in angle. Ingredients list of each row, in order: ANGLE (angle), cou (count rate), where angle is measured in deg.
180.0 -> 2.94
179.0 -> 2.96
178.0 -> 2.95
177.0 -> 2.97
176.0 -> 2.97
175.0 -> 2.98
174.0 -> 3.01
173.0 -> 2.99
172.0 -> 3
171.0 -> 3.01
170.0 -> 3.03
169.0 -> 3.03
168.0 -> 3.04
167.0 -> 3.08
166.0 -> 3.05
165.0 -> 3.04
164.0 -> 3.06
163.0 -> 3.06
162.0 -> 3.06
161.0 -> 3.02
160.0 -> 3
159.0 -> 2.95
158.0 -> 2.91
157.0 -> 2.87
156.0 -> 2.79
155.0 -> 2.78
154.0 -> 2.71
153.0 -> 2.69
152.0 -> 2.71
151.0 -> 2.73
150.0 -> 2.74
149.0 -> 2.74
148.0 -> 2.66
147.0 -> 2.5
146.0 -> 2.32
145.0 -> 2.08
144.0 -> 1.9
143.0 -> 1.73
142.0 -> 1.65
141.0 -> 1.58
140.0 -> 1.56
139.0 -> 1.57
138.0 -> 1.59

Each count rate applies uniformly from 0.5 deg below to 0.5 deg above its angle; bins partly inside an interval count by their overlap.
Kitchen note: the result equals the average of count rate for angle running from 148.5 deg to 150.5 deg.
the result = 2.74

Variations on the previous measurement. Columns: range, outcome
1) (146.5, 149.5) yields 2.63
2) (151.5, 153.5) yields 2.7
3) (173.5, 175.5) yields 3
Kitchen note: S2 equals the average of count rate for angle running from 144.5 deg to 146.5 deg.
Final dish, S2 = 2.2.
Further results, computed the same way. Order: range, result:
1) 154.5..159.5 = 2.86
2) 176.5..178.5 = 2.96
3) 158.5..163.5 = 3.02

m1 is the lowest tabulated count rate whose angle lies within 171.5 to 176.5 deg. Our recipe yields 2.97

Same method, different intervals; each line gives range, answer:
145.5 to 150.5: 2.32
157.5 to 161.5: 2.91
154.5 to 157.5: 2.78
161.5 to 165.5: 3.04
